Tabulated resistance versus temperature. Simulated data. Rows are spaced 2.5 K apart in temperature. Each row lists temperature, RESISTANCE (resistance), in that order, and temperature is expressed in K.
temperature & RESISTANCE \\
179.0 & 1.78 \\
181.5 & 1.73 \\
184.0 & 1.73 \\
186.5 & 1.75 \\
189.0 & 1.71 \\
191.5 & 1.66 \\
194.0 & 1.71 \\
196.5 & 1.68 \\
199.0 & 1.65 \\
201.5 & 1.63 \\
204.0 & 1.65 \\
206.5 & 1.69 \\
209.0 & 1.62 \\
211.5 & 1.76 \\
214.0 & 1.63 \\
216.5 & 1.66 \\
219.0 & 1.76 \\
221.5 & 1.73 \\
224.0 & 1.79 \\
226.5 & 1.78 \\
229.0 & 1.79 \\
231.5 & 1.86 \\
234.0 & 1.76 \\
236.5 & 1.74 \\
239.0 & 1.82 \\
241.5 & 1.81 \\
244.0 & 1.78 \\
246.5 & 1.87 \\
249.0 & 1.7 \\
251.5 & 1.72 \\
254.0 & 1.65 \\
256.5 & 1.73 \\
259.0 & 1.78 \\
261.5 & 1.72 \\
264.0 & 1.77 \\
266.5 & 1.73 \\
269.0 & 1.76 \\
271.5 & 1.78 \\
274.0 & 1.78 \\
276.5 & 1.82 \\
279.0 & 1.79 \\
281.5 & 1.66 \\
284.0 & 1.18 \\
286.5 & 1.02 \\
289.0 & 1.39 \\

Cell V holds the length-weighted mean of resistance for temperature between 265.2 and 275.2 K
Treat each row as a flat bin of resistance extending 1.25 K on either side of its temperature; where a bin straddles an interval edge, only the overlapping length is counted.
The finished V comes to 1.76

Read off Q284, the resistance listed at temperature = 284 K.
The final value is 1.18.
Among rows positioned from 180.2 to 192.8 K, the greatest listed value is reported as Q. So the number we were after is 1.75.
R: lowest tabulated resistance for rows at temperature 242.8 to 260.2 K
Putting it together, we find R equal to 1.65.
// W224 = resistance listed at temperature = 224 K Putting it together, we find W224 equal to 1.79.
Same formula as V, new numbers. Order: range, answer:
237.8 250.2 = 1.8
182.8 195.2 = 1.71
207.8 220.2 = 1.69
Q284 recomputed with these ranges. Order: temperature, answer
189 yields 1.71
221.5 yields 1.73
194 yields 1.71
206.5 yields 1.69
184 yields 1.73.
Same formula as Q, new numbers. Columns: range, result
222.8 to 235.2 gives 1.86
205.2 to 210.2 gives 1.69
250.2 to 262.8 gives 1.78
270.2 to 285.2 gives 1.82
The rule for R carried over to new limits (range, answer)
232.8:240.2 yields 1.74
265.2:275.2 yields 1.73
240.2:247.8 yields 1.78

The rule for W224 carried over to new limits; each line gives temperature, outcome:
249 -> 1.7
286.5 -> 1.02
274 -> 1.78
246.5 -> 1.87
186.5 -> 1.75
